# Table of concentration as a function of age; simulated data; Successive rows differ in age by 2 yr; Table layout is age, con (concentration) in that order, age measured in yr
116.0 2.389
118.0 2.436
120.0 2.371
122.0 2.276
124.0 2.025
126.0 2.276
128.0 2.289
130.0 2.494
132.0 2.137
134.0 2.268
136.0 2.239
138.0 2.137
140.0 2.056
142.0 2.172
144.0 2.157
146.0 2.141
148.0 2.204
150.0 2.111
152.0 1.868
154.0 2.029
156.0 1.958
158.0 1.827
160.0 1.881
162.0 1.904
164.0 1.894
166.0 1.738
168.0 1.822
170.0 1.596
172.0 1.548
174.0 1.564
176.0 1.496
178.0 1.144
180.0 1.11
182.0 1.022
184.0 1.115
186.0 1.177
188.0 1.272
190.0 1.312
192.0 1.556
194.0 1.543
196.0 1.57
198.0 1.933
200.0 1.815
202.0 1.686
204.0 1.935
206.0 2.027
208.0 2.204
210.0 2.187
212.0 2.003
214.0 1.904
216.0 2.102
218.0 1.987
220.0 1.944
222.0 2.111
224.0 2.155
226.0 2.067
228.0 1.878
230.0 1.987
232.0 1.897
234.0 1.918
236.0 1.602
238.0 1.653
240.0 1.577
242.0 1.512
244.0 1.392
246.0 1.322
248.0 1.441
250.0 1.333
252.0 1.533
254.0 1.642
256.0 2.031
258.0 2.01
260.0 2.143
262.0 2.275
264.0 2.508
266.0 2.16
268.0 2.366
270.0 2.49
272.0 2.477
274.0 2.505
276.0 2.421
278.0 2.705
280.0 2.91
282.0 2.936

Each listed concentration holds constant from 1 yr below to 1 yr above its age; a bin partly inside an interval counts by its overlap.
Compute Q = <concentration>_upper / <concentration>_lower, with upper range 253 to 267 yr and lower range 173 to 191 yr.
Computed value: 1.7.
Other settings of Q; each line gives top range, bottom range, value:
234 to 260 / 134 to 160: 0.78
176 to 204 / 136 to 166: 0.71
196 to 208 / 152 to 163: 0.98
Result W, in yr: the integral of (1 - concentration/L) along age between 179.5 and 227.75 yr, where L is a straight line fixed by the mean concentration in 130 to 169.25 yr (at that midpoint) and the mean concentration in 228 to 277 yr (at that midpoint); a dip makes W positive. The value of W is 5.6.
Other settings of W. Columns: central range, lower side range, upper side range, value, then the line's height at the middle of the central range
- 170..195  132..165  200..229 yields 8.6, 2.03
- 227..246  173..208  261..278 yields 3.2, 2.04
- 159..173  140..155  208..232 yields 2.1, 2.08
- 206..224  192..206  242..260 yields -3.7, 1.71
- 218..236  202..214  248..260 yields -0.7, 1.9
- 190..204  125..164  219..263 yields 1.9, 1.94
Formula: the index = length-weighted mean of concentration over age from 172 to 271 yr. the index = 1.77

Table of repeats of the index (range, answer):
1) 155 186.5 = 1.56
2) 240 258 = 1.56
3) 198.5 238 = 1.96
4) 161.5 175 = 1.72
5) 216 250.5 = 1.77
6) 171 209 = 1.53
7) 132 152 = 2.15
